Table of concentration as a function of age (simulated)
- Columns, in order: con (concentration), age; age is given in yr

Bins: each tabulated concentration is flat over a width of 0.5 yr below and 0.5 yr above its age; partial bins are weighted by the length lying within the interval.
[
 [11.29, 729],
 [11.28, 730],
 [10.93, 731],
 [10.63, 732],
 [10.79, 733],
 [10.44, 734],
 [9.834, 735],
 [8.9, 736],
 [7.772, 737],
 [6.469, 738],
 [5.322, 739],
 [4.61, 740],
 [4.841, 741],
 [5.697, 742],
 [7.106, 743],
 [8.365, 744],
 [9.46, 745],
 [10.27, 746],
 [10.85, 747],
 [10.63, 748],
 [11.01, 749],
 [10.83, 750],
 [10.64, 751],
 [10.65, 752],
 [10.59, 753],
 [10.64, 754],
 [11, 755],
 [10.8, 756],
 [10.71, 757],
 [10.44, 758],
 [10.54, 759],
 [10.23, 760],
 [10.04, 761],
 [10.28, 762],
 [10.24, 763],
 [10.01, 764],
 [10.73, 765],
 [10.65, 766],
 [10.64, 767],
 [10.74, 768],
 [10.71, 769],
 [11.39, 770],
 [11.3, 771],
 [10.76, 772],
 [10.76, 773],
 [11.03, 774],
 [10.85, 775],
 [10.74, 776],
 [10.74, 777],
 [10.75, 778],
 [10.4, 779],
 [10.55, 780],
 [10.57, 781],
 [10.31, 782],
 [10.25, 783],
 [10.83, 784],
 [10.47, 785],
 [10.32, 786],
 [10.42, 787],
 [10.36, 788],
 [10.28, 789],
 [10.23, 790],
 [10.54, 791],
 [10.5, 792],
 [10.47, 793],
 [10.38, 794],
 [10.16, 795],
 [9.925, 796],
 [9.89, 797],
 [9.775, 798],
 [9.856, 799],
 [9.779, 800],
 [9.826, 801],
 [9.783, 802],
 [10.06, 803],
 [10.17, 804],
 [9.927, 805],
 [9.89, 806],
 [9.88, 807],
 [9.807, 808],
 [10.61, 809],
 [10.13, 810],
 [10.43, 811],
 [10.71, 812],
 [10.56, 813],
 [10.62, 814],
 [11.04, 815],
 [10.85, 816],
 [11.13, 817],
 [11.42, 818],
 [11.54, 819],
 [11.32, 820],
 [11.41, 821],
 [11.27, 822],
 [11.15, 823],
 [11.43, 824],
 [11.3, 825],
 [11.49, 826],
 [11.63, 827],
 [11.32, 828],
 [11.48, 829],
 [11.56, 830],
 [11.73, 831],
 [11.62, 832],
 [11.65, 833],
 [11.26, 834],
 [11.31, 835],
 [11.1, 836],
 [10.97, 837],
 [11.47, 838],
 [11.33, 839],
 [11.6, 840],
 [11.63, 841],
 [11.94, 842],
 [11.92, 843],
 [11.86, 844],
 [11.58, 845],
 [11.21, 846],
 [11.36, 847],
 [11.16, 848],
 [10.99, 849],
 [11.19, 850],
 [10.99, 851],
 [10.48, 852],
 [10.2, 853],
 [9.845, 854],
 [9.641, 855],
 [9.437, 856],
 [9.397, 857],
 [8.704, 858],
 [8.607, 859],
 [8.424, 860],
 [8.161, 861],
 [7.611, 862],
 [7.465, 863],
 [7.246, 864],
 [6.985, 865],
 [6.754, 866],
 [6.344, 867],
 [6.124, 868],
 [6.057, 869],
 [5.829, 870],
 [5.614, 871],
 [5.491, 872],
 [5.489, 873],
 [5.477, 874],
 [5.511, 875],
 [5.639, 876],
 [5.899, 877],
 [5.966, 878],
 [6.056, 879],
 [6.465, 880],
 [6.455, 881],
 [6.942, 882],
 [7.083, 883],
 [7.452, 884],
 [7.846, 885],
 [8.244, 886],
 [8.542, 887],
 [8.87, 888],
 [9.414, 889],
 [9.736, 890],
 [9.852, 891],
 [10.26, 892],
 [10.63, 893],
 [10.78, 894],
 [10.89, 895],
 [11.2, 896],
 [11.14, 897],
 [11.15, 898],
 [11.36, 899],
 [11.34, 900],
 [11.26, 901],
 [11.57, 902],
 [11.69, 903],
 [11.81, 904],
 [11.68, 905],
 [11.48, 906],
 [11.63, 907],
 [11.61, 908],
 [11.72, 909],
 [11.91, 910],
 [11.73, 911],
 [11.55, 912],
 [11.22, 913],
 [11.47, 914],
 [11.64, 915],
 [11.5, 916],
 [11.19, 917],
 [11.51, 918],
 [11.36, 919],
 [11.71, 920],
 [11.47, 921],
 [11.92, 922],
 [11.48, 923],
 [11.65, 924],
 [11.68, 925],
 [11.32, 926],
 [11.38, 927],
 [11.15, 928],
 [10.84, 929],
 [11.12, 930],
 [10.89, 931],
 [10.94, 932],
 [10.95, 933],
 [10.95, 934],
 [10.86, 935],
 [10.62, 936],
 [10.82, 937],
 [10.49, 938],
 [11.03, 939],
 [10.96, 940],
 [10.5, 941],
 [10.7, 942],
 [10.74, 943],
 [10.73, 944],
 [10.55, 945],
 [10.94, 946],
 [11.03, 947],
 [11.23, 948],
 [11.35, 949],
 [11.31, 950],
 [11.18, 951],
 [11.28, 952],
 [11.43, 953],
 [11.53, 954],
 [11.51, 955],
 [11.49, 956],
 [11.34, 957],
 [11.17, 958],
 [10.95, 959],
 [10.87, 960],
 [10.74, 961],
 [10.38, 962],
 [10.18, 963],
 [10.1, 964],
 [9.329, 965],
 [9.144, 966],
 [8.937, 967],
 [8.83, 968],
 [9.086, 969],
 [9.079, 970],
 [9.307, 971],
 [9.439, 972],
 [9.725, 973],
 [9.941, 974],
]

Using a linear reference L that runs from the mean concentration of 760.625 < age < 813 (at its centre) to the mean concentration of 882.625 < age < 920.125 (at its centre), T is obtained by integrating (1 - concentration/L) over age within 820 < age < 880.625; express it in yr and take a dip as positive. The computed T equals 6.5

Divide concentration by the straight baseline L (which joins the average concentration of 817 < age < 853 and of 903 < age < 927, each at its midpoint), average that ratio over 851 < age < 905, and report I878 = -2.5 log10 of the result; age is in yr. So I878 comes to 0.33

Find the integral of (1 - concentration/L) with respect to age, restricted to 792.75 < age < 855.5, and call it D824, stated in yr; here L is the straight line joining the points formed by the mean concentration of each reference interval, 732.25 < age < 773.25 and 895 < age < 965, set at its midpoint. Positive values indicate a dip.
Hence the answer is -3.4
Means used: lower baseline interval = 9.7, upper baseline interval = 11.2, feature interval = 10.9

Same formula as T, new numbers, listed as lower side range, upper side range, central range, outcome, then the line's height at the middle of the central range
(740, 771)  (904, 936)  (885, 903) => 1.4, 11.2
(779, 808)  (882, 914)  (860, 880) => 7.8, 10.4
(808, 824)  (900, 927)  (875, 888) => 5.1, 11.4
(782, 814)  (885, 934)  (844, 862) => 0.9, 10.6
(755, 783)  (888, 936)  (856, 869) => 3.9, 11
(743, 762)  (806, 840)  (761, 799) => 0.5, 10.6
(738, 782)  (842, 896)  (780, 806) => -1.9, 9.5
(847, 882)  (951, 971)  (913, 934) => -4.5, 9.35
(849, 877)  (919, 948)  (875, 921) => -2.4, 9.4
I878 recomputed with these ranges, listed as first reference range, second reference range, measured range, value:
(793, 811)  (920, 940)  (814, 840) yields -0.11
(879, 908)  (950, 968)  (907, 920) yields -0.15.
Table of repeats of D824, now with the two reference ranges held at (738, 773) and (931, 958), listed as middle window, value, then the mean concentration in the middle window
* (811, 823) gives -1.1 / 11.1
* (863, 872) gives 3.5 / 6.38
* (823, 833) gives -1.2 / 11.5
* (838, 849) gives -1.3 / 11.5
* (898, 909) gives -0.8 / 11.5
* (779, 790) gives -0.5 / 10.4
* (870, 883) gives 5.7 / 5.96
